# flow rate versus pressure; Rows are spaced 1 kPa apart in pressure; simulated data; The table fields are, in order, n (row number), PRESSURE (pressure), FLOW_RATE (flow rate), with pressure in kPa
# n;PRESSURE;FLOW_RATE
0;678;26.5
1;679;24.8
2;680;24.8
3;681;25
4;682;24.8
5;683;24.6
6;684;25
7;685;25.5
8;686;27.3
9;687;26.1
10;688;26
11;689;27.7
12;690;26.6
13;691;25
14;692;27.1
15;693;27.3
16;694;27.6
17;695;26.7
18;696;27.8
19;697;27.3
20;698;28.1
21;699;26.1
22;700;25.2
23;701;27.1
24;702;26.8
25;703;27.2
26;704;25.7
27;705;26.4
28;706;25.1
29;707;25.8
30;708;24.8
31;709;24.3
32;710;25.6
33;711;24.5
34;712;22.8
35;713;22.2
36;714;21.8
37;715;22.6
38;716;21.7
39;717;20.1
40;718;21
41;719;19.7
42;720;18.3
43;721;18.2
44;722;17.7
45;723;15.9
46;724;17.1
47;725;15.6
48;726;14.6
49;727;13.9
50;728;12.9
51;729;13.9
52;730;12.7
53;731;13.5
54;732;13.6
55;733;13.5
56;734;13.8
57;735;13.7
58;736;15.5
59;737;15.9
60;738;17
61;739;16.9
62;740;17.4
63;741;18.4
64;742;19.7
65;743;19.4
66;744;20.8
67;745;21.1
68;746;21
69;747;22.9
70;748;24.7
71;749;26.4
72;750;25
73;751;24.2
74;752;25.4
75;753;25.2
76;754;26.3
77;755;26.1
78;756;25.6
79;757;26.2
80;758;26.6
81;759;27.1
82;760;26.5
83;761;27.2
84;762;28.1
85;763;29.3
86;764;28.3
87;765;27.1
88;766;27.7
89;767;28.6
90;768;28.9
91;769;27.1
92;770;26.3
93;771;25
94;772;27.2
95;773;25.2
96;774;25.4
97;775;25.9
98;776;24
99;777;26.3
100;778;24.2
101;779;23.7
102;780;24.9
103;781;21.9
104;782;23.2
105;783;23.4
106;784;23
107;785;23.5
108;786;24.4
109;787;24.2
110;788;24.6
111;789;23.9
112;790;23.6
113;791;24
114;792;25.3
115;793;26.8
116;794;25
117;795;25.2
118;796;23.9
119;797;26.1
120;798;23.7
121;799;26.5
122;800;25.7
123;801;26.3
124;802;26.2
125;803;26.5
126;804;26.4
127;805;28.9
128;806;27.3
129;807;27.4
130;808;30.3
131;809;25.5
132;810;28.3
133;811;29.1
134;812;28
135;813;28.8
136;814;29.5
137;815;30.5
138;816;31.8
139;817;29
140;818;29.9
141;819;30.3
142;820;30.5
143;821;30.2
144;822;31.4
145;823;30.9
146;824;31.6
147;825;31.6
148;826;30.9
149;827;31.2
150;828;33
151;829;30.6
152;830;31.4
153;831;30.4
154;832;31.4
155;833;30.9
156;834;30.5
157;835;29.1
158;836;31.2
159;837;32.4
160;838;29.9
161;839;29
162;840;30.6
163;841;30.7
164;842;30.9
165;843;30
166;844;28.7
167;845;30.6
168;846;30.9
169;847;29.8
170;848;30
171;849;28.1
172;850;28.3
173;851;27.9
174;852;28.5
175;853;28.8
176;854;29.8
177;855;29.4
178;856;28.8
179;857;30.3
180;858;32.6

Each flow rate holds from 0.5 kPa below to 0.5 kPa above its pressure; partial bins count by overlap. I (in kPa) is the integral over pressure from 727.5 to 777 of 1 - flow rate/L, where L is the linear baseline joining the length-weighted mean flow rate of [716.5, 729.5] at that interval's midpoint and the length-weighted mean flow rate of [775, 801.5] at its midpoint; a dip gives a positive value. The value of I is -4.8 kPa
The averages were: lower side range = 16.8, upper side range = 24.5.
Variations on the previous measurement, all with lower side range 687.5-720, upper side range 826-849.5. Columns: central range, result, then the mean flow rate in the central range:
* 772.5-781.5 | 1.09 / 24.6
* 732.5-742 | 3.74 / 16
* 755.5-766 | 0.05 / 27.2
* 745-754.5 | 0.89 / 24.4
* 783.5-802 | 2.49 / 24.8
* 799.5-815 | 0.82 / 27.7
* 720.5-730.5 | 4.11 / 15.2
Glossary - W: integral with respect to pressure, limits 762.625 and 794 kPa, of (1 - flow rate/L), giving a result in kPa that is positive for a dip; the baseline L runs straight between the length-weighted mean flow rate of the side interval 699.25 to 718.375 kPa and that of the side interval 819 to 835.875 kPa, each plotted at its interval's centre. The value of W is 3.1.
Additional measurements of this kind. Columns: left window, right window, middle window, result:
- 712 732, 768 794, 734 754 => -0.2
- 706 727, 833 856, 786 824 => -0.5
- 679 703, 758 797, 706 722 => 2.4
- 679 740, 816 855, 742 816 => 2.1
